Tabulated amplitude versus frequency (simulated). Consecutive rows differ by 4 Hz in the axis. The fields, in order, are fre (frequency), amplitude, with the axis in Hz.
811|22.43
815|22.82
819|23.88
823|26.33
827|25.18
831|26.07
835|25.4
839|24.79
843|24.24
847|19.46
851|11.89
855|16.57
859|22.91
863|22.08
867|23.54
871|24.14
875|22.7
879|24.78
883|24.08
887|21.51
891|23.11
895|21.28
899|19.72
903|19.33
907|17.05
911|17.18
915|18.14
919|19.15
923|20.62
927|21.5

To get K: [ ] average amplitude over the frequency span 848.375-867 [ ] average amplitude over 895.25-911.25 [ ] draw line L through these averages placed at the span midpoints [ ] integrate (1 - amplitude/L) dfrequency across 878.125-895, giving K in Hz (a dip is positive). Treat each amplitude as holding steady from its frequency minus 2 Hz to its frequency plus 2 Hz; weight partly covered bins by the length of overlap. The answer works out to -3.8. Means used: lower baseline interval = 19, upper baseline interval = 18.8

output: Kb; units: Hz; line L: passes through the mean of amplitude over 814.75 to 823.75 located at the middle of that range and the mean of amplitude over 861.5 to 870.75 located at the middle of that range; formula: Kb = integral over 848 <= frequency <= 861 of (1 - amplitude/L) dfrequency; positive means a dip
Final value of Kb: 3.4 Hz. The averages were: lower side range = 24.4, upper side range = 23.1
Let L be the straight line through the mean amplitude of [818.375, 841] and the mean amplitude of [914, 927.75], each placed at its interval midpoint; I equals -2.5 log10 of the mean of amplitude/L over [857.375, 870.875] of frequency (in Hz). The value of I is 0.01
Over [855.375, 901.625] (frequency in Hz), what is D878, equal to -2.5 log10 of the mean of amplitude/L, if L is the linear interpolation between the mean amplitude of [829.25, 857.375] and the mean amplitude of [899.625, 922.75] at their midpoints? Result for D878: -0.14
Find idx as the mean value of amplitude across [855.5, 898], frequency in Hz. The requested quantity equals 22.7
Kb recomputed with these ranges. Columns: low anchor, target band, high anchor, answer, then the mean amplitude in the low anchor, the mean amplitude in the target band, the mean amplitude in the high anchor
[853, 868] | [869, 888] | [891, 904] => -2.42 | 21.1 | 23.5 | 20.6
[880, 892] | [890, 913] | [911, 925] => 1.83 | 23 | 19.5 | 19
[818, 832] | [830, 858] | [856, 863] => 2.91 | 25.4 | 21.1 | 21.8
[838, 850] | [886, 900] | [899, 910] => -1.83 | 21.8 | 21.5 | 18.4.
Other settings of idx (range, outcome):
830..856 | 21.2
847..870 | 19.6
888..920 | 19.4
